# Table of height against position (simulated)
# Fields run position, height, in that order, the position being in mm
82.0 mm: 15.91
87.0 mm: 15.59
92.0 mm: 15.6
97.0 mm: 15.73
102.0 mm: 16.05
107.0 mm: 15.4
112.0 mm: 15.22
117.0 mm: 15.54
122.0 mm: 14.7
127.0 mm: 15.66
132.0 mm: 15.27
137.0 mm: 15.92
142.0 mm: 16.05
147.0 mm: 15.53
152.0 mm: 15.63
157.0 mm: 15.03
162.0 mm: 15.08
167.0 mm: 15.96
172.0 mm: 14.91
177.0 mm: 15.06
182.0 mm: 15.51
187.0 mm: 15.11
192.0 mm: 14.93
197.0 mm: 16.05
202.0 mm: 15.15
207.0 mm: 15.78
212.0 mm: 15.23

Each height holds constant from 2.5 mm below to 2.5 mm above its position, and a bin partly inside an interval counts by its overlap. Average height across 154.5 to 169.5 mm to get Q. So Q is 15.4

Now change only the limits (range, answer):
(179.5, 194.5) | 15.2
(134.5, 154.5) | 15.8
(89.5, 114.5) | 15.6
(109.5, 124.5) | 15.2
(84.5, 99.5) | 15.6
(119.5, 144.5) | 15.5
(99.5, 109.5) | 15.7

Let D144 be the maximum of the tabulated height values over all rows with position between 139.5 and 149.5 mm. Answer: 16.05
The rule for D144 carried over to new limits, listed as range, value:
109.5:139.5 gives 15.92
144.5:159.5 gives 15.63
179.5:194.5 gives 15.51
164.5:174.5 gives 15.96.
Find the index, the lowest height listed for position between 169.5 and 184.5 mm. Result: 14.91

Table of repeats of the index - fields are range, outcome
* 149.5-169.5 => 15.03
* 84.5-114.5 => 15.22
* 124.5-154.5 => 15.27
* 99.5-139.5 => 14.7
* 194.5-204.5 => 15.15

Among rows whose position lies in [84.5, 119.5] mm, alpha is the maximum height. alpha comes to 16.05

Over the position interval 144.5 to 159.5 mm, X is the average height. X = 15.4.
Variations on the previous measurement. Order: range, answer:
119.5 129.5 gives 15.2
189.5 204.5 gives 15.4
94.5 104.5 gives 15.9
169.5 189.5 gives 15.1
